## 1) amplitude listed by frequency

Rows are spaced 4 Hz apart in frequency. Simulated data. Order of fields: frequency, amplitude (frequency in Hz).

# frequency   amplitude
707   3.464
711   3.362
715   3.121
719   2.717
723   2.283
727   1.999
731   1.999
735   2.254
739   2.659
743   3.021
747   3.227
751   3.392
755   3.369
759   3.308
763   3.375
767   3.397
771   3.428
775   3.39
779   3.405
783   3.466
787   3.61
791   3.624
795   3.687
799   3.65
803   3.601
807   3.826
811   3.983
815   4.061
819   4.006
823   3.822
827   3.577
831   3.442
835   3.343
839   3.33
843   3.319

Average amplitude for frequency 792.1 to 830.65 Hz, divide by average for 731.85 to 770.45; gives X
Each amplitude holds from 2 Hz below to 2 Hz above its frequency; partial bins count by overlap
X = 1.22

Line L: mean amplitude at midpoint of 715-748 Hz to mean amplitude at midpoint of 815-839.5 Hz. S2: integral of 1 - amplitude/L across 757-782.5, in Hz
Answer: -3.5 Hz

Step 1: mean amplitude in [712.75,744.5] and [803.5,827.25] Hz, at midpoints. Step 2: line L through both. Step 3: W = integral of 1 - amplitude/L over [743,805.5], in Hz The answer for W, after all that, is -4.6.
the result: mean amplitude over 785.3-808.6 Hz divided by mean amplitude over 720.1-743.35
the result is 1.57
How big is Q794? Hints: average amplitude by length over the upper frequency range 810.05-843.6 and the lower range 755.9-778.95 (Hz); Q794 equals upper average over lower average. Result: 1.1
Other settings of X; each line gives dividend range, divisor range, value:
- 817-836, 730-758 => 1.26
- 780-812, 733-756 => 1.23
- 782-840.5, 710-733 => 1.44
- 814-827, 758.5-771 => 1.15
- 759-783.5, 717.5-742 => 1.45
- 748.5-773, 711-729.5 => 1.30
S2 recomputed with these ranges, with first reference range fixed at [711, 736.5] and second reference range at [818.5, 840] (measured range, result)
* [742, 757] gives -2.9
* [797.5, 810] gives -1.6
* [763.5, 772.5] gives -1.5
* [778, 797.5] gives -2.7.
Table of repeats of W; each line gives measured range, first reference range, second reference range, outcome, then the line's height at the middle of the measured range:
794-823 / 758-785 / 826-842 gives -3.7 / 3.4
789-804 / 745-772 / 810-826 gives 0.4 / 3.73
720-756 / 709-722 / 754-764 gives 5.9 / 3.18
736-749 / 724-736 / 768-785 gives -2.5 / 2.45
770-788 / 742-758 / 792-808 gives 0.3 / 3.51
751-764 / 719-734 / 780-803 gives -2.3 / 2.86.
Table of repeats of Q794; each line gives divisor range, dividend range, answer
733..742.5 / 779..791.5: 1.39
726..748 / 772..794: 1.39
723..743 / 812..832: 1.65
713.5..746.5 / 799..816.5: 1.52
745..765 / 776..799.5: 1.07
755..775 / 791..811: 1.10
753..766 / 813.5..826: 1.17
